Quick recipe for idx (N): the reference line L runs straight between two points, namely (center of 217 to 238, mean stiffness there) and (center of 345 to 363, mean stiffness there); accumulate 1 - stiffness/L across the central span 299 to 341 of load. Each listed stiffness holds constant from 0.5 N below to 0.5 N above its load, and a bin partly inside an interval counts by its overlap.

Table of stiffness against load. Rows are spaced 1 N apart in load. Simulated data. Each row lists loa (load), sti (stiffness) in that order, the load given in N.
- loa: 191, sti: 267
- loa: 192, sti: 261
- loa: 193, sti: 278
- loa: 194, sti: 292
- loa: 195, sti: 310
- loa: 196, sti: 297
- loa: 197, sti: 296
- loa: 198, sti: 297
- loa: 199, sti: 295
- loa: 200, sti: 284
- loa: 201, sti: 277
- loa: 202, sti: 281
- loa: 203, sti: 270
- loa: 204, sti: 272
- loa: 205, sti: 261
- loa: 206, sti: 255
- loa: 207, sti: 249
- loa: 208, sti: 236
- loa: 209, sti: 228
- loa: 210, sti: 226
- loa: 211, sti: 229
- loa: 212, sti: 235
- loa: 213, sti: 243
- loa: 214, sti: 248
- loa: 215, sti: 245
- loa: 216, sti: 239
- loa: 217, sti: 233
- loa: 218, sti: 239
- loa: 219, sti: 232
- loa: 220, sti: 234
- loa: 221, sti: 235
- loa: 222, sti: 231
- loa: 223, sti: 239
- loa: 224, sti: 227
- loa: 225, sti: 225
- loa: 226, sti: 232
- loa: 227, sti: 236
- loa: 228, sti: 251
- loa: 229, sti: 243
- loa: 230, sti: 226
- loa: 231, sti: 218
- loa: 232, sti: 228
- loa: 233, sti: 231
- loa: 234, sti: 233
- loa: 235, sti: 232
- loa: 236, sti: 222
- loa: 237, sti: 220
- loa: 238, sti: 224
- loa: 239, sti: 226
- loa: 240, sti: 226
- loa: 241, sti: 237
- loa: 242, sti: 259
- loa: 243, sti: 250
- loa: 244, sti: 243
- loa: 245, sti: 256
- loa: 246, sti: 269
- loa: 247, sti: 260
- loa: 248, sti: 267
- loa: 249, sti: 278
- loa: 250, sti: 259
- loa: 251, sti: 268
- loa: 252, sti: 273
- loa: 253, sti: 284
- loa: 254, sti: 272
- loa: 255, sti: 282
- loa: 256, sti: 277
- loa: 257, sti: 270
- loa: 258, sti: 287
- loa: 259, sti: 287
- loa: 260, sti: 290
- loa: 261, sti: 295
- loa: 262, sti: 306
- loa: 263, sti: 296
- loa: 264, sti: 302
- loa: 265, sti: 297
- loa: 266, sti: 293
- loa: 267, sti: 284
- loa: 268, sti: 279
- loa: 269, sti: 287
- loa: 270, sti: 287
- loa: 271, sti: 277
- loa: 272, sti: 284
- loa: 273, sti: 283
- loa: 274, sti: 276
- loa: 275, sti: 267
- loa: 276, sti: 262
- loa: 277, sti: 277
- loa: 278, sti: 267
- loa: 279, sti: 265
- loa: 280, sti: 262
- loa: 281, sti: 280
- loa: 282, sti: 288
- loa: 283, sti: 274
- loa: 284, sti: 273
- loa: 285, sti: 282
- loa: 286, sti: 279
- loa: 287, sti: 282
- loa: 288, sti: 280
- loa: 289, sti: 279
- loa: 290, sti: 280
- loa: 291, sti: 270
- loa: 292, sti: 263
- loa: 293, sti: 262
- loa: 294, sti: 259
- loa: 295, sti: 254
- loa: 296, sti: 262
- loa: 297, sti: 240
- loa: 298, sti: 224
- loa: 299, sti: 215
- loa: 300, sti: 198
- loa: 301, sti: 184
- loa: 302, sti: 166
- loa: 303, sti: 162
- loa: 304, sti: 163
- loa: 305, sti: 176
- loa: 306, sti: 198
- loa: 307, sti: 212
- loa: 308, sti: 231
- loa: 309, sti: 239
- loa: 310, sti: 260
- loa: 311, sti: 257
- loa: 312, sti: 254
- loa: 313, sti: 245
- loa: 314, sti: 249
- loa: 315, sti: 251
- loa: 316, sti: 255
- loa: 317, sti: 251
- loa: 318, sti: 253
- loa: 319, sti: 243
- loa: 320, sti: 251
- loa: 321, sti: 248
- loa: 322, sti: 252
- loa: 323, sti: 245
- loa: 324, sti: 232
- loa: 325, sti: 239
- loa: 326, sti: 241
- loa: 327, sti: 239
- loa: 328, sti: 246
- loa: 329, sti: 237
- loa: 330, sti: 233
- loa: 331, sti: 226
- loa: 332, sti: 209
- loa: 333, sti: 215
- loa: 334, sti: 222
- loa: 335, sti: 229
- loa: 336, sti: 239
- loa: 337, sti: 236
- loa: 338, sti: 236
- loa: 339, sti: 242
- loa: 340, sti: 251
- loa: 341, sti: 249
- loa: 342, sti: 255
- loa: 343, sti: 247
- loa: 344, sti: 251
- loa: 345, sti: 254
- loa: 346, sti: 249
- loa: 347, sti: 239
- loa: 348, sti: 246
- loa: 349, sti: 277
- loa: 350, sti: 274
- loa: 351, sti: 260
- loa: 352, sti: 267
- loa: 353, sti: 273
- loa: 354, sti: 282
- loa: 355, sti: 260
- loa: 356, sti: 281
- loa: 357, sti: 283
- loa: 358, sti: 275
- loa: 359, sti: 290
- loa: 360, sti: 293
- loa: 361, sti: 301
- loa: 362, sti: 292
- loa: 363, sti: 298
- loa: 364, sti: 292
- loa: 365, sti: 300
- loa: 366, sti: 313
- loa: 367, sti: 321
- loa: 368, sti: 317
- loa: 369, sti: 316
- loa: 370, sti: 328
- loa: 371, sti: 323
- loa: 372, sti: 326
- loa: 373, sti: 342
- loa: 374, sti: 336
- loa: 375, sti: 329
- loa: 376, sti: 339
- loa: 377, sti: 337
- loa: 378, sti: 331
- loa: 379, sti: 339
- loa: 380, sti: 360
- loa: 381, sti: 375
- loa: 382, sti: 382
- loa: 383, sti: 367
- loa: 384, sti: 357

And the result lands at 5.2 N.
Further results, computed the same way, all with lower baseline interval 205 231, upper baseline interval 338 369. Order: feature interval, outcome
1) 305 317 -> 1.1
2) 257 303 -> -2.6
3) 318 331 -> 1.2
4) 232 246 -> 0.4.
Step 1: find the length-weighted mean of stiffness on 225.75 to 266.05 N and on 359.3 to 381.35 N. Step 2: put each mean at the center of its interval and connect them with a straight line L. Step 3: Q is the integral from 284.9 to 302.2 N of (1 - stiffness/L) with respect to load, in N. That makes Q 2.0 N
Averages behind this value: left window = 258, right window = 322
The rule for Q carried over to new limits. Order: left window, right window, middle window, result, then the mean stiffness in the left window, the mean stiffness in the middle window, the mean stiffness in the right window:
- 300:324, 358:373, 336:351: 1.3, 228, 250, 308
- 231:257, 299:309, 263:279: -4.1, 251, 281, 192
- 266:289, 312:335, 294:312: 2.8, 277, 217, 240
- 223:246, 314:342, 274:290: -2.5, 235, 275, 240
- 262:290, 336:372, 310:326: 1.7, 281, 248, 276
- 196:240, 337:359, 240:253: -0.6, 244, 260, 260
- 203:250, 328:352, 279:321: -0.4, 240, 244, 243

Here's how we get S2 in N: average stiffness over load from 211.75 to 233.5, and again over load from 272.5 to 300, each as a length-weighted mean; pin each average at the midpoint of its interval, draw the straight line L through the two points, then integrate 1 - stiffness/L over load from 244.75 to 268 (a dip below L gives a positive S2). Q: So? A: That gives -2.7 N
